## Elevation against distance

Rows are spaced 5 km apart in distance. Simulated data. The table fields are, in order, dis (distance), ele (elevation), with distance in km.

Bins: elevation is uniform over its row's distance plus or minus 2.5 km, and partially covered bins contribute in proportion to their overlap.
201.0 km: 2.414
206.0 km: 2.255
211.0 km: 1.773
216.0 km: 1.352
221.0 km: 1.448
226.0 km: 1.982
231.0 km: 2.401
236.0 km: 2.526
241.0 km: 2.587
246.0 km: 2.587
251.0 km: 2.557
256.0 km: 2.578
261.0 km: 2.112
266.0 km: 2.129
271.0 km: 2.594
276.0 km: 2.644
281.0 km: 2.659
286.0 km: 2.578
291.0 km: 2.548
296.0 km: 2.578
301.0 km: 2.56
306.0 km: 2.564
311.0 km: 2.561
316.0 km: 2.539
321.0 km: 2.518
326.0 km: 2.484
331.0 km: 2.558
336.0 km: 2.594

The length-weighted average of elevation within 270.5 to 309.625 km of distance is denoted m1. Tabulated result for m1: 2.59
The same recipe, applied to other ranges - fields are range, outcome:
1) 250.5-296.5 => 2.49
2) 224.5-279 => 2.44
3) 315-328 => 2.51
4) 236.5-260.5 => 2.53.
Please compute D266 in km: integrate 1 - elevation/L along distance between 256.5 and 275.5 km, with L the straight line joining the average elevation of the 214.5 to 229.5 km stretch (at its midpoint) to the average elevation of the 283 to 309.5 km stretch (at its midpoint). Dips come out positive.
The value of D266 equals -1.3 km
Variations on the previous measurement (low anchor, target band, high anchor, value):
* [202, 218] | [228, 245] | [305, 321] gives -3.8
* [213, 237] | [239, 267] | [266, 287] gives -2.3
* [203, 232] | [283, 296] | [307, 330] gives -1.3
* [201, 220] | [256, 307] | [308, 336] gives -4.7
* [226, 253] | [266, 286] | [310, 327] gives -0.5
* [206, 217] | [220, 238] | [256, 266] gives -1.9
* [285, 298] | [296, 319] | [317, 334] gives -0.1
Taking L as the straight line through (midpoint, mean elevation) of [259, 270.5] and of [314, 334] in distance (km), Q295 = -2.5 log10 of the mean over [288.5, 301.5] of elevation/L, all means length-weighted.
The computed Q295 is -0.085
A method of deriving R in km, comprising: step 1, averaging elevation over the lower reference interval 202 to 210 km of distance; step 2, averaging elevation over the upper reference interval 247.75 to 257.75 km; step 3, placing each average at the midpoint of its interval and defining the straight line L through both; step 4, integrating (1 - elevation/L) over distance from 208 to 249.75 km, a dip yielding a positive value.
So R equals 5.1 km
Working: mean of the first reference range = 2.19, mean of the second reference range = 2.57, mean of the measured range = 2.1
